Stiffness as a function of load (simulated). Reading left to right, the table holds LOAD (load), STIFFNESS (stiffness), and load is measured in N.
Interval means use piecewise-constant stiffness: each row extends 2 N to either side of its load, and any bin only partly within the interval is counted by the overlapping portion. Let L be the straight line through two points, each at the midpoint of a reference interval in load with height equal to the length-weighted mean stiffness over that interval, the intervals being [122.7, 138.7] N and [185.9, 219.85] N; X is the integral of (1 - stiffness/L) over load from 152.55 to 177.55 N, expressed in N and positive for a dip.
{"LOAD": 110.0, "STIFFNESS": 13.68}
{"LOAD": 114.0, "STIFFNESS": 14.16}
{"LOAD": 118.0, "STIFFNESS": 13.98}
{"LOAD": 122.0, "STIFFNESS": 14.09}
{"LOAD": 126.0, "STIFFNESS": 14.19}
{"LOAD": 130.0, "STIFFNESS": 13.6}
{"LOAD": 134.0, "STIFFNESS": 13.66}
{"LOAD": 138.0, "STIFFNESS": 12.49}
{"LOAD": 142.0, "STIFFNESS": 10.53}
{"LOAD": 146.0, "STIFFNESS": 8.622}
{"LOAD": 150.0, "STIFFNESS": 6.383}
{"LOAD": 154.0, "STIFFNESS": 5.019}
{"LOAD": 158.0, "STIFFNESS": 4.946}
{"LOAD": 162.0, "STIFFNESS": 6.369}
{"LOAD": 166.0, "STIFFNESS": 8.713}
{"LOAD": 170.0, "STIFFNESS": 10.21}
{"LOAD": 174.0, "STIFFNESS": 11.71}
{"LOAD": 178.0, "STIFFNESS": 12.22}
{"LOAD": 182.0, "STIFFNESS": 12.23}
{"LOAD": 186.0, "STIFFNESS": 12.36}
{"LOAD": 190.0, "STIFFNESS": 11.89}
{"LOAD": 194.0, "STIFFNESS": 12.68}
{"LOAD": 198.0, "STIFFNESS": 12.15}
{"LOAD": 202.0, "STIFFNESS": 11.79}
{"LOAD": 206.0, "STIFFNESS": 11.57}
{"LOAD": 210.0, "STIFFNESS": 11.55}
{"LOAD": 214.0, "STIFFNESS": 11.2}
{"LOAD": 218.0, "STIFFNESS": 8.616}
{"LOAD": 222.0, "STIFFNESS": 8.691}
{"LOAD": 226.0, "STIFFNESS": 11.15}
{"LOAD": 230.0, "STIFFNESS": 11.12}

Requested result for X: 8.7 N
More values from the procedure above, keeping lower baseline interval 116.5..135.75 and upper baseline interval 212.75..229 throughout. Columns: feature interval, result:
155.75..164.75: 4.7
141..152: 4.0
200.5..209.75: -0.9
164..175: 1.8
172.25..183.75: -0.3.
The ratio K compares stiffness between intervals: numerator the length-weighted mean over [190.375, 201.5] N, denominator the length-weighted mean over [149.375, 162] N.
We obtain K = 2.23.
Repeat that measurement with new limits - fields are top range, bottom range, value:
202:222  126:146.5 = 0.87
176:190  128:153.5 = 1.16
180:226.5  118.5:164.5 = 1.12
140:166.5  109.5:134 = 0.51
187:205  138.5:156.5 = 1.52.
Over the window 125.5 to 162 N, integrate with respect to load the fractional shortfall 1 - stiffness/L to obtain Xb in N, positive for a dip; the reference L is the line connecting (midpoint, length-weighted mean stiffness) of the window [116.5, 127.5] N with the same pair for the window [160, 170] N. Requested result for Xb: 5.8 N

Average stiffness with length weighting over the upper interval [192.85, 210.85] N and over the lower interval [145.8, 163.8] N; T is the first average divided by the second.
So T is 1.98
